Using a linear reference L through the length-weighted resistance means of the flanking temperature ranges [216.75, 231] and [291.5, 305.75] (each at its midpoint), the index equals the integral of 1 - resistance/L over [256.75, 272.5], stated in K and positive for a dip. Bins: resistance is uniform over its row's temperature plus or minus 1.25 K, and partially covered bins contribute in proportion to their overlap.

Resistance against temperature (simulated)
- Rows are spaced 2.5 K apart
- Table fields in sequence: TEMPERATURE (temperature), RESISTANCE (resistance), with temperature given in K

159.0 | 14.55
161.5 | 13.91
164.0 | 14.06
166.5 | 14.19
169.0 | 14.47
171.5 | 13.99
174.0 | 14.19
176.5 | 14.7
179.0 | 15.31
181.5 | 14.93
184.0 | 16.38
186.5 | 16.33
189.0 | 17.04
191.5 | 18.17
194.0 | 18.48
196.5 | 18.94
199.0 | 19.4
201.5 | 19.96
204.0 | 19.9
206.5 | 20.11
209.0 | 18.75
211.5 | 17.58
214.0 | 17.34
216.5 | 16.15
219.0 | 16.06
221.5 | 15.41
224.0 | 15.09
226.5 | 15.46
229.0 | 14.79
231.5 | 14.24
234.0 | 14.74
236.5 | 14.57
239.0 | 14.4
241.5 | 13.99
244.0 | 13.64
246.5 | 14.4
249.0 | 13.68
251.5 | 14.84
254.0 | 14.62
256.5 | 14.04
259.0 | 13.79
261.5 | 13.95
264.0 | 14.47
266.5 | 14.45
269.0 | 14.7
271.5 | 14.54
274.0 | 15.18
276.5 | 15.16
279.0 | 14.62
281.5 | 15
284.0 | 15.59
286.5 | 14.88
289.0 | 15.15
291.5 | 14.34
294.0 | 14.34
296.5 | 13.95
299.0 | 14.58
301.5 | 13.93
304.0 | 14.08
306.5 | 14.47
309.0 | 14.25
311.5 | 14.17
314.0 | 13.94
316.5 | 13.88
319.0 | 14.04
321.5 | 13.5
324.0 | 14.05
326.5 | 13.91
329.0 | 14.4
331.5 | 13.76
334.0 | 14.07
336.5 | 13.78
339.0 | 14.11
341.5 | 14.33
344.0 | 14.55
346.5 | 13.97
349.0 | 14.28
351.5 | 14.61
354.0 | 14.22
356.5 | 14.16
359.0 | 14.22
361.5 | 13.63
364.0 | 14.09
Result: 0.46 K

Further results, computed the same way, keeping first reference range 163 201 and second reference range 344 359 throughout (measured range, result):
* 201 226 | -2.70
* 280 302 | 0.40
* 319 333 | 0.59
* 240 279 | 2.31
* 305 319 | 0.54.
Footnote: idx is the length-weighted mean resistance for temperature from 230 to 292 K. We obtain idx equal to 14.5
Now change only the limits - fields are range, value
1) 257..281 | 14.5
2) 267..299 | 14.8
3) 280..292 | 15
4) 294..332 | 14.1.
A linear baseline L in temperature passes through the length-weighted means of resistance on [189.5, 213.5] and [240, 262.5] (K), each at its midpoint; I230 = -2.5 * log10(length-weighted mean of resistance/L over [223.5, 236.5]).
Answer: 0.09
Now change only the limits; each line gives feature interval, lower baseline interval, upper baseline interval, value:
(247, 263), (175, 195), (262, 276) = 0.058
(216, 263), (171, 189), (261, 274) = 0.013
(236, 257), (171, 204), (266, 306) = 0.097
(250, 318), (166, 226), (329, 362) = 0.056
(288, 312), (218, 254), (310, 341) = -0.012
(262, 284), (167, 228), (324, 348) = 0.039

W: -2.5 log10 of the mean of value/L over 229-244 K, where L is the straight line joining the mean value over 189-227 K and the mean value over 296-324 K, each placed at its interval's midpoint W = 0.17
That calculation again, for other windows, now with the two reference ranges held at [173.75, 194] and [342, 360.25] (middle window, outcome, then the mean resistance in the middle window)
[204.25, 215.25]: -0.173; 18.6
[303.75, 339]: 0.045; 14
